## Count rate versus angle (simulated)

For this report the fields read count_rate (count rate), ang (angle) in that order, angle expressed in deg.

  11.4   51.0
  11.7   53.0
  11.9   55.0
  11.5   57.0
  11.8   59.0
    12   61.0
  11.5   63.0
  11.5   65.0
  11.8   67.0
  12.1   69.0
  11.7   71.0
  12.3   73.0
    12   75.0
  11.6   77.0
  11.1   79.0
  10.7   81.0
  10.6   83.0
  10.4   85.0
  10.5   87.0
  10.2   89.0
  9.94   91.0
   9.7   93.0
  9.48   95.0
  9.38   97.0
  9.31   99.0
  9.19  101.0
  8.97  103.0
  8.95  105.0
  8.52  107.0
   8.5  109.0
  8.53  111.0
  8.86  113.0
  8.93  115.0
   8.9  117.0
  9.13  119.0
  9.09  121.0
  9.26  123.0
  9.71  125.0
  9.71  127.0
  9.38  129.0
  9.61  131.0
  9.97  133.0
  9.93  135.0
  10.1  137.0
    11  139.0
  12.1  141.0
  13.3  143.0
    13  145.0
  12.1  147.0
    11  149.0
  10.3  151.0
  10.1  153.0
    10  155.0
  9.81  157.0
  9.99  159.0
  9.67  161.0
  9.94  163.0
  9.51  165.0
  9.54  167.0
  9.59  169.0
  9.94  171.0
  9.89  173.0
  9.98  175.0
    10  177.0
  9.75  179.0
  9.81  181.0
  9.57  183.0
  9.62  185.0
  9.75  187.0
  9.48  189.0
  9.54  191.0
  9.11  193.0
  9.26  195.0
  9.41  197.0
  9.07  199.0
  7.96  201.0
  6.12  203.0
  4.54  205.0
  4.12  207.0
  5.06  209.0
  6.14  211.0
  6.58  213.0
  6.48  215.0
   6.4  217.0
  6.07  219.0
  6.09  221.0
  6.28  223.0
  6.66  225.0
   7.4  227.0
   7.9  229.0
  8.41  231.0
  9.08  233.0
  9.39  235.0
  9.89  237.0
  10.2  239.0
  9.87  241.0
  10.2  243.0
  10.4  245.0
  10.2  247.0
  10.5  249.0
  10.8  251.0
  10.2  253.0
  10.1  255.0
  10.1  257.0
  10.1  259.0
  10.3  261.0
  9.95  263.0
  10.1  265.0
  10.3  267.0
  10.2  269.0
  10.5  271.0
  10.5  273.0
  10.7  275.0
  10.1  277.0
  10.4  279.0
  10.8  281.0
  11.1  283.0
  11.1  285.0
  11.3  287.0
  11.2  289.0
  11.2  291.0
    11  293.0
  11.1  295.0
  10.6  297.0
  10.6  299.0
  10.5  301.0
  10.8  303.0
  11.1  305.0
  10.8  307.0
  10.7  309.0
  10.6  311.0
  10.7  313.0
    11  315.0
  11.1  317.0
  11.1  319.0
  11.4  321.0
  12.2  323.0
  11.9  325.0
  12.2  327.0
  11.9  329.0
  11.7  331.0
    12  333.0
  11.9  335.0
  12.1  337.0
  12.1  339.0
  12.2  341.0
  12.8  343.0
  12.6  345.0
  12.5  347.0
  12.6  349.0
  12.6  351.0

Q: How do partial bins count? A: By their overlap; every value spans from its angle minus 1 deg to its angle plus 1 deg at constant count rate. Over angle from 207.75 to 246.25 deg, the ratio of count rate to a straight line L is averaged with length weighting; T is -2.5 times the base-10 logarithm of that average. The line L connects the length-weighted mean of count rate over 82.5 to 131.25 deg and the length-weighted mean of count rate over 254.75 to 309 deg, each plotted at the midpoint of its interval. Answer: 0.30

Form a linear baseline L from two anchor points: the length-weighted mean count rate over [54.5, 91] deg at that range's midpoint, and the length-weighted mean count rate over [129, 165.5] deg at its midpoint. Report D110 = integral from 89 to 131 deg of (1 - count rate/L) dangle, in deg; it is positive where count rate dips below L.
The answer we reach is 6.8 deg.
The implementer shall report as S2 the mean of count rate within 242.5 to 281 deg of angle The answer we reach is 10.3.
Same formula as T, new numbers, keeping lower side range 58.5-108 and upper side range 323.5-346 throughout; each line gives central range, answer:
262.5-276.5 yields 0.14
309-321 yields 0.10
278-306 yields 0.09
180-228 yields 0.44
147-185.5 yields 0.12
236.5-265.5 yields 0.14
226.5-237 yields 0.31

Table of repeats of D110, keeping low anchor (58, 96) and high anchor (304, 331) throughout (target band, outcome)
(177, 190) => 1.7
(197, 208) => 4.5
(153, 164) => 1.2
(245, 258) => 1.1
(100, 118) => 3.7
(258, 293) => 2.1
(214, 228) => 5.9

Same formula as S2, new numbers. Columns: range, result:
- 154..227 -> 8.34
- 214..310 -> 9.78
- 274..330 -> 11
